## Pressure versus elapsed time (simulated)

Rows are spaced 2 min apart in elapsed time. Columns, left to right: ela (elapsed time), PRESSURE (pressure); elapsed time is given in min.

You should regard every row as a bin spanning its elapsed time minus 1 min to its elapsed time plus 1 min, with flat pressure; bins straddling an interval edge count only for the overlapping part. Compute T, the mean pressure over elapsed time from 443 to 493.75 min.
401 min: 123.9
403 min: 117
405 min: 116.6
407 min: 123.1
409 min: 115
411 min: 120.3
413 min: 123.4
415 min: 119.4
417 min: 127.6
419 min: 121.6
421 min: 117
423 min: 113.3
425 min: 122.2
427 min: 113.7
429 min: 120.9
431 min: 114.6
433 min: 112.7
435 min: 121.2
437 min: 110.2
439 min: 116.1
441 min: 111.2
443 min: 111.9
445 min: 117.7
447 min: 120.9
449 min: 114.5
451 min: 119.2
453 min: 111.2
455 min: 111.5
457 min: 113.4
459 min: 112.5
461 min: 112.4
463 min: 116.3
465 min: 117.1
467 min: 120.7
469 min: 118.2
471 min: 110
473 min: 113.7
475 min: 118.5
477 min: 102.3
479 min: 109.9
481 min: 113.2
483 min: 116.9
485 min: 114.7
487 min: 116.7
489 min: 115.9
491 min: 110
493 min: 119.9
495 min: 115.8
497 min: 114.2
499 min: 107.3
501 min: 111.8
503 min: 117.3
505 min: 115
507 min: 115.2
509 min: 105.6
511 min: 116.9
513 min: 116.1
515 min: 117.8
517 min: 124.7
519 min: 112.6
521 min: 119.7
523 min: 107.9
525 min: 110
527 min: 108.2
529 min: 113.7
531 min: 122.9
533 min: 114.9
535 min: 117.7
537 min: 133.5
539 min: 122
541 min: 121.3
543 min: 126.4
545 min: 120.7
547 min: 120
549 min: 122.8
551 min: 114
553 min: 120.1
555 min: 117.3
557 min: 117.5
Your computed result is 115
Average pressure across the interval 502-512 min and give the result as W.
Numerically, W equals 114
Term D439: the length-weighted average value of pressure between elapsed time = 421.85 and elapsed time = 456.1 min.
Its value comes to 115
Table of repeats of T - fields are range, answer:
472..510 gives 113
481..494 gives 115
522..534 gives 113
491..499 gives 115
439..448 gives 116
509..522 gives 117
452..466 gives 113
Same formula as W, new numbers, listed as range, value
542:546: 124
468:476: 115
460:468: 117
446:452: 118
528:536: 117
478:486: 114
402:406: 117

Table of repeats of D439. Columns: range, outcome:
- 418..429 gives 118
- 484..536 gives 115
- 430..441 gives 115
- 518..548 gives 118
